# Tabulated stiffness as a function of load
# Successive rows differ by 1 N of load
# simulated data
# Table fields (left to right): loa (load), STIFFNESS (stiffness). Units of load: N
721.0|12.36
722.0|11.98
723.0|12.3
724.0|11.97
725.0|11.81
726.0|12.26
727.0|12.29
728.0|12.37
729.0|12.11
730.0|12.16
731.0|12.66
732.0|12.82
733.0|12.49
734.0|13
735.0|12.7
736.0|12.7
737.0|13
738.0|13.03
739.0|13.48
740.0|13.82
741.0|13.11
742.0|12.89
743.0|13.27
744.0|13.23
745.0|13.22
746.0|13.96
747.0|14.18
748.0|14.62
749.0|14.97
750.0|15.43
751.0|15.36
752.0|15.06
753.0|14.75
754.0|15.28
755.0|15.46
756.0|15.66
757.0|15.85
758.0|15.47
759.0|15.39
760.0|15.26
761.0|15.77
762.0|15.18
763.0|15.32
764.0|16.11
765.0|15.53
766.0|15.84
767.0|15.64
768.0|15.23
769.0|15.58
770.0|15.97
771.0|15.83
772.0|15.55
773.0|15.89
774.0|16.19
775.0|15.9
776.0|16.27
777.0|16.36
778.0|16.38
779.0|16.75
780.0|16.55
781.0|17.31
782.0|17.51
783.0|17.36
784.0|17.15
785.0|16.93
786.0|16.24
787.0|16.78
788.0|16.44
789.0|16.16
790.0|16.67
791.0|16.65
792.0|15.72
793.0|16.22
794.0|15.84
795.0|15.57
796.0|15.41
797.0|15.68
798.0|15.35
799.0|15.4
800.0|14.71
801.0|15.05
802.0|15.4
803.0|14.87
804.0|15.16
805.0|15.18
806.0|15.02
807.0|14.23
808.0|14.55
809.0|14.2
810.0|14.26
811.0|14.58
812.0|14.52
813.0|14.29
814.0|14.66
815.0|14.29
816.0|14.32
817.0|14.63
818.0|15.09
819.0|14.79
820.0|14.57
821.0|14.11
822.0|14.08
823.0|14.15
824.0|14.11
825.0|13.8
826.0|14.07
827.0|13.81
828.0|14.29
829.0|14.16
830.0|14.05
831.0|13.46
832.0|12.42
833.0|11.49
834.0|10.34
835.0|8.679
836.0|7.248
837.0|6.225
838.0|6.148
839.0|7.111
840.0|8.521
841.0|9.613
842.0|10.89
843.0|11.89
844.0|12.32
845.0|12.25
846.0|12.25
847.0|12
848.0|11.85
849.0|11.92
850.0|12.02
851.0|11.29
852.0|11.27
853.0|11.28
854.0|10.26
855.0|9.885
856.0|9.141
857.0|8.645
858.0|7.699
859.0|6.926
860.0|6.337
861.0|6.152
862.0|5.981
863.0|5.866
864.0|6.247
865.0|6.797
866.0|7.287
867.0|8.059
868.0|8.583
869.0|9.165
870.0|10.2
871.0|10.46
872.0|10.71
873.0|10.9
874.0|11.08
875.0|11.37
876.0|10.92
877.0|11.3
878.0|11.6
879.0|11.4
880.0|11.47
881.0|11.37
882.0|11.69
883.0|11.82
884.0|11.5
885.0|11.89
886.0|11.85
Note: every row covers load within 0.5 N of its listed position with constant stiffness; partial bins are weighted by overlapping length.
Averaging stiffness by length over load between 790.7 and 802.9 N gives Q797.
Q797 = 15.5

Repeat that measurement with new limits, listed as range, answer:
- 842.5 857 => 11.3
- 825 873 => 9.99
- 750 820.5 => 15.6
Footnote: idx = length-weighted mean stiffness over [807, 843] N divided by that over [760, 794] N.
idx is 0.78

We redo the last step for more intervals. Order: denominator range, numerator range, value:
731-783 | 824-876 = 0.68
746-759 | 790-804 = 1.03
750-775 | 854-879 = 0.57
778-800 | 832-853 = 0.63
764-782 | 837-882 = 0.60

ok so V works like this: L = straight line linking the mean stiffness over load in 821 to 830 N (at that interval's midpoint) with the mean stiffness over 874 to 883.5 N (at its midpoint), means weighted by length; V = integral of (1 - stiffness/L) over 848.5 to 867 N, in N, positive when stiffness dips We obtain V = 5.8 N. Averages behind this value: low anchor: 14.1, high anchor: 11.4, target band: 8.6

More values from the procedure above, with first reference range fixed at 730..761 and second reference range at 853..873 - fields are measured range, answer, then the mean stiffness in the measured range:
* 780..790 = -3.90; 16.8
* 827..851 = -3.90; 11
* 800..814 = -4.67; 14.7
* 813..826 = -4.93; 14.4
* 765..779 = -3.47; 15.9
